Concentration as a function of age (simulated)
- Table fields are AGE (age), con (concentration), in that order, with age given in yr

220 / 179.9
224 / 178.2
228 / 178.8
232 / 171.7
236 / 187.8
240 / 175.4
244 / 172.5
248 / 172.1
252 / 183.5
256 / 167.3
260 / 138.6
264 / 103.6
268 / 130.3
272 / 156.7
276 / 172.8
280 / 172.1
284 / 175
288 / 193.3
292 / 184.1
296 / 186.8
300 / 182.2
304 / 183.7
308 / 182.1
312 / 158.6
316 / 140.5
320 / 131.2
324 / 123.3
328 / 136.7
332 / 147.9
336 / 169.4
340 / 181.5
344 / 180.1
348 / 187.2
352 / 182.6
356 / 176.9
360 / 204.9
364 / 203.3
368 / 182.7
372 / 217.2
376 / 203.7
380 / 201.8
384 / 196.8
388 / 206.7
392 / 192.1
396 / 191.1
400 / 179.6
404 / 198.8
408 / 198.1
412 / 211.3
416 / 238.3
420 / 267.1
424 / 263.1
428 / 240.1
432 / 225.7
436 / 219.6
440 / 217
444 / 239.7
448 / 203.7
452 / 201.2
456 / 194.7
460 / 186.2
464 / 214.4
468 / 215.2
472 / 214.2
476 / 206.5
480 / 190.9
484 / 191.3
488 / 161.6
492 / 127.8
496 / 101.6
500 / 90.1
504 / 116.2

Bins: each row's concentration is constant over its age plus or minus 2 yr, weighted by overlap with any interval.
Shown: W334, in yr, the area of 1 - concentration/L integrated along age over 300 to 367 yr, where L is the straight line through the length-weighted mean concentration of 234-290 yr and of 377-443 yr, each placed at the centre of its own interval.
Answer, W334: 7.3 yr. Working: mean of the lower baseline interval 164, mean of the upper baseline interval 216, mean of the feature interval 169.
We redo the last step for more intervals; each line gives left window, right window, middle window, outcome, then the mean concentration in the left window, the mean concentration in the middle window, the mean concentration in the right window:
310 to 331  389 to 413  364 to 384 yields -2.85 yr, 139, 201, 195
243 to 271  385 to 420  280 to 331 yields 1.30 yr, 152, 165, 206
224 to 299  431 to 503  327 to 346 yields 1.18 yr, 168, 165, 187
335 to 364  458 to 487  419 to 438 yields -4.52 yr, 185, 242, 201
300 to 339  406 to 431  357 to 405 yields 1.56 yr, 155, 198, 236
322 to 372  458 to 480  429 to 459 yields -2.28 yr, 175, 214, 206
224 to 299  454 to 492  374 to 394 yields -1.89 yr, 168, 200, 194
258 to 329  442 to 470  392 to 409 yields -0.04 yr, 159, 192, 208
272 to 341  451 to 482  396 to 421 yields -2.90 yr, 165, 212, 203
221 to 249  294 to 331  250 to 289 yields 2.29 yr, 177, 158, 158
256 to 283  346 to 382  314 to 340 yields 4.81 yr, 148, 145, 196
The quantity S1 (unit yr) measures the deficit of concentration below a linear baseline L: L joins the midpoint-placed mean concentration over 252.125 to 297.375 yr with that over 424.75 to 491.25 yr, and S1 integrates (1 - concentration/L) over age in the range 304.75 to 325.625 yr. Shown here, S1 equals 2.7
